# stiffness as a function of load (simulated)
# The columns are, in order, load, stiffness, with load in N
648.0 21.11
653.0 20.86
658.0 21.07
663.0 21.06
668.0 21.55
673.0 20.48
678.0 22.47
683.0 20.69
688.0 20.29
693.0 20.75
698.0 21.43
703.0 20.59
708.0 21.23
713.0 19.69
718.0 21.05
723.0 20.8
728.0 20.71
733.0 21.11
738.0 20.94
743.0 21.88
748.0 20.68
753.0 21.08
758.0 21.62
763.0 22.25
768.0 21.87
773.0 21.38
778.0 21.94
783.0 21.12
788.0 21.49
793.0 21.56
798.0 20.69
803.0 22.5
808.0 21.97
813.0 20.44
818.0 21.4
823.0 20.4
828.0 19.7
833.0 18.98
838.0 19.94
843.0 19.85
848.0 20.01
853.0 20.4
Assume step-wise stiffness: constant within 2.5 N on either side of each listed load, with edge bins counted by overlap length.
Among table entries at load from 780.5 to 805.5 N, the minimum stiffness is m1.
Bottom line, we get 20.69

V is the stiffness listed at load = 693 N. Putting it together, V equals 20.75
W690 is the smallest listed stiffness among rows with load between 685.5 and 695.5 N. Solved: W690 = 20.29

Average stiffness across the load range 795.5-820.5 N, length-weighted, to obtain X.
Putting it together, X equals 21.4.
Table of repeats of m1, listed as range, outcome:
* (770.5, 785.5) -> 21.12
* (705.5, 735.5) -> 19.69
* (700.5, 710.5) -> 20.59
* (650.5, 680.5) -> 20.48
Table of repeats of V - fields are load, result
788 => 21.49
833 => 18.98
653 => 20.86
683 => 20.69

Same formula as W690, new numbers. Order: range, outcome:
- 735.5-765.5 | 20.68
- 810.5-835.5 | 18.98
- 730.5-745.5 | 20.94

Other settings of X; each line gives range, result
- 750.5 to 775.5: 21.6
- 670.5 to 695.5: 20.9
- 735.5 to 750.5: 21.2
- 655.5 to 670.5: 21.2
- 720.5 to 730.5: 20.8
